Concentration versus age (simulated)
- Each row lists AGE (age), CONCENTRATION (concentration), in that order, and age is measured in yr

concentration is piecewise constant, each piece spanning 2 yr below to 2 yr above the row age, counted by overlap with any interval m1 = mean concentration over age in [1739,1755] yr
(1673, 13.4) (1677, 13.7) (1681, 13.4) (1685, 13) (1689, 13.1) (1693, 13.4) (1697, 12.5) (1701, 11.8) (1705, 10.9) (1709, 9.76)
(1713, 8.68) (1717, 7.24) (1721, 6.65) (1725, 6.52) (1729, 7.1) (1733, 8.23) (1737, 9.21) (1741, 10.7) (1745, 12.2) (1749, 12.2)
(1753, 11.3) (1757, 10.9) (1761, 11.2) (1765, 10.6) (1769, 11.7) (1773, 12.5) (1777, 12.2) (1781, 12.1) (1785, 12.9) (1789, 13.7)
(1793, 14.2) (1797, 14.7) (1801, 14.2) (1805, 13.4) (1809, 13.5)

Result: 11.6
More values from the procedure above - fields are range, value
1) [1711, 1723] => 7.52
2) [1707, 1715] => 9.22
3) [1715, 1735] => 7.15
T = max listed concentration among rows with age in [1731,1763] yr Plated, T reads 12.2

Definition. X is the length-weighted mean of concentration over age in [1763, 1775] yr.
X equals 11.6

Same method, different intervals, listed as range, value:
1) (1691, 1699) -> 12.9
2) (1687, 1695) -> 13.2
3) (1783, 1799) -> 13.9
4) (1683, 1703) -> 12.8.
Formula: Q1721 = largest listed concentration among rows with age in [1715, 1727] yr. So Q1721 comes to 7.24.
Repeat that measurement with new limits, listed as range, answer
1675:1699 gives 13.7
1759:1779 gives 12.5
